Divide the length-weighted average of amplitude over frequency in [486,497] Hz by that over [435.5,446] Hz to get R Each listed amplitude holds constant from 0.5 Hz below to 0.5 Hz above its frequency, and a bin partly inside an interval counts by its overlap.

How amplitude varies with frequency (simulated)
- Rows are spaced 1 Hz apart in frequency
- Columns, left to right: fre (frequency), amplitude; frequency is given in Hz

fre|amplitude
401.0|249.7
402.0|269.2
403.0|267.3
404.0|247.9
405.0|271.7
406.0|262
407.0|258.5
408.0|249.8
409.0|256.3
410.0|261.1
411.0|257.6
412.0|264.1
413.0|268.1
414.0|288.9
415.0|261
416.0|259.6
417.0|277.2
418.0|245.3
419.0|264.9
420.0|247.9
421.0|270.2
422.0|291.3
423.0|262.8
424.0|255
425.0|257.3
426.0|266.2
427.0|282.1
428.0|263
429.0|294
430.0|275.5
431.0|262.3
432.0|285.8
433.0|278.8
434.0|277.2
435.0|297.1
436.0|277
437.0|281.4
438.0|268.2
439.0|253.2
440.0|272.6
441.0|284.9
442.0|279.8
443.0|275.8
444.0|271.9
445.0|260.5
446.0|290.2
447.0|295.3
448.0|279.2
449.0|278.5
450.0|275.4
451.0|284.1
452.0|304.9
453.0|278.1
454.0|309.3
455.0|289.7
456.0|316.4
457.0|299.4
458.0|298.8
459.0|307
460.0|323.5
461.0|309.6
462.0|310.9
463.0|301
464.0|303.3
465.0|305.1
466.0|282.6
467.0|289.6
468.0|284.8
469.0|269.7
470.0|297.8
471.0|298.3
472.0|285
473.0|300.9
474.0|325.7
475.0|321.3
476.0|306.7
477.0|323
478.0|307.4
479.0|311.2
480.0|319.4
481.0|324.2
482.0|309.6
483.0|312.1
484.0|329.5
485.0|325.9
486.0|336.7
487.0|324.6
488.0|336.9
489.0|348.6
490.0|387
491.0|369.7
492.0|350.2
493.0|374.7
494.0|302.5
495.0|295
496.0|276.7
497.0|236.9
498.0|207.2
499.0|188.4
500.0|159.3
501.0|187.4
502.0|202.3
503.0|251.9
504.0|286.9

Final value 1.21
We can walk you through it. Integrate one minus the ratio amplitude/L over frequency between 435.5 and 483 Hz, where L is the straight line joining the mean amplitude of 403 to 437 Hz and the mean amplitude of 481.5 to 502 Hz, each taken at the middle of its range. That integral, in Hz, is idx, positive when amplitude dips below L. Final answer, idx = -1.9 Hz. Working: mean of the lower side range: 268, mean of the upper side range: 296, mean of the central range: 295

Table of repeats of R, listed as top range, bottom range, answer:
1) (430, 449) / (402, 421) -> 1.06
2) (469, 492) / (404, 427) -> 1.22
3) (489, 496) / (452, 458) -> 1.14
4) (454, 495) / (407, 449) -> 1.16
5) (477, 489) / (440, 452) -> 1.15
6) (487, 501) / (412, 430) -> 1.09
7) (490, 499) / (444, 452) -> 1.07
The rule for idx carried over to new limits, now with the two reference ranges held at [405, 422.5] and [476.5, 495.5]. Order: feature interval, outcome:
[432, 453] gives 0.8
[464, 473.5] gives 0.7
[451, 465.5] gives 0.1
